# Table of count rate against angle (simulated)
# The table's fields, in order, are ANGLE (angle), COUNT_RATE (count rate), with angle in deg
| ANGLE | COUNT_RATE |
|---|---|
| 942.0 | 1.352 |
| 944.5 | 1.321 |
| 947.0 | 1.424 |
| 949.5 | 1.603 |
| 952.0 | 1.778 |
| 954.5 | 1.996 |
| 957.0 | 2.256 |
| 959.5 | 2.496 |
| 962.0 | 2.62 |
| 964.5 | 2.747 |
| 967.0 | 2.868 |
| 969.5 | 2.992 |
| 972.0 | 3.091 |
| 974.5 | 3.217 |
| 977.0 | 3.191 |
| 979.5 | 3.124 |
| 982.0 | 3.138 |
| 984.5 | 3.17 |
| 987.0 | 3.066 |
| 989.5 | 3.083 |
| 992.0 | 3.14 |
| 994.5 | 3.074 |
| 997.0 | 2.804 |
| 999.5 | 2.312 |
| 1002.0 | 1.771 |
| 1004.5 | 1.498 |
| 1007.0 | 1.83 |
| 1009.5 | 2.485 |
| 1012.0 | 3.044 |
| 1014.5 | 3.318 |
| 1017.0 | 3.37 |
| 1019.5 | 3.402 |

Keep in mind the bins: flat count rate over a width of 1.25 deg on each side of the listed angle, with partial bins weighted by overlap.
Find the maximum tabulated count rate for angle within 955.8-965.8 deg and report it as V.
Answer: 2.747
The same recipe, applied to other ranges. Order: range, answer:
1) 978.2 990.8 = 3.17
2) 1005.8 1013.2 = 3.044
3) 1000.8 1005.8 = 1.771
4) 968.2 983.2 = 3.217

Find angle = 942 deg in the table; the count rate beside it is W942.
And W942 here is 1.352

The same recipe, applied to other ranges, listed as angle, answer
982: 3.138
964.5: 2.747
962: 2.62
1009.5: 2.485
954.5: 1.996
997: 2.804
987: 3.066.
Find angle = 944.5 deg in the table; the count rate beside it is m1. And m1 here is 1.321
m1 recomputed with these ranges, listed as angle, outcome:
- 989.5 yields 3.083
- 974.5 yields 3.217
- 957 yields 2.256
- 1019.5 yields 3.402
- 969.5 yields 2.992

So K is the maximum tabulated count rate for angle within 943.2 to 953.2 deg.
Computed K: 1.778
